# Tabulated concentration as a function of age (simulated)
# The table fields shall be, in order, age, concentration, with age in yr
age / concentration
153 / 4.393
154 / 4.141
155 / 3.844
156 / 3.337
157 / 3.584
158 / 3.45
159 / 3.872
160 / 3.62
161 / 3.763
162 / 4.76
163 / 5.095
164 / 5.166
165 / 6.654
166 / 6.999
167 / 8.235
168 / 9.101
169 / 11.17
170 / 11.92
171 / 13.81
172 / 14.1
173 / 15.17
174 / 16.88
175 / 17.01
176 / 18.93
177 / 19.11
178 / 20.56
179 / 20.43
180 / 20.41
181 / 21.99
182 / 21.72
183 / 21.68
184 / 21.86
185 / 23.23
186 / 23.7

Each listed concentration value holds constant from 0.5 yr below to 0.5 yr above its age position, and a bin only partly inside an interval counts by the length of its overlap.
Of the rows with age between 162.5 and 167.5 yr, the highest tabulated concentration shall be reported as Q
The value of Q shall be 8.235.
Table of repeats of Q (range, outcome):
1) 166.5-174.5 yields 16.88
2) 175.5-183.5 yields 21.99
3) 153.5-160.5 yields 4.141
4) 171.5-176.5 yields 18.93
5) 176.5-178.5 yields 20.56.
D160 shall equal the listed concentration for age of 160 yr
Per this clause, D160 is 3.62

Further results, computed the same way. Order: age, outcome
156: 3.337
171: 13.81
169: 11.17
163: 5.095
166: 6.999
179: 20.43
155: 3.844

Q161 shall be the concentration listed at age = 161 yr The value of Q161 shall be 3.763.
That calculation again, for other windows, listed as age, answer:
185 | 23.23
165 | 6.654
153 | 4.393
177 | 19.11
